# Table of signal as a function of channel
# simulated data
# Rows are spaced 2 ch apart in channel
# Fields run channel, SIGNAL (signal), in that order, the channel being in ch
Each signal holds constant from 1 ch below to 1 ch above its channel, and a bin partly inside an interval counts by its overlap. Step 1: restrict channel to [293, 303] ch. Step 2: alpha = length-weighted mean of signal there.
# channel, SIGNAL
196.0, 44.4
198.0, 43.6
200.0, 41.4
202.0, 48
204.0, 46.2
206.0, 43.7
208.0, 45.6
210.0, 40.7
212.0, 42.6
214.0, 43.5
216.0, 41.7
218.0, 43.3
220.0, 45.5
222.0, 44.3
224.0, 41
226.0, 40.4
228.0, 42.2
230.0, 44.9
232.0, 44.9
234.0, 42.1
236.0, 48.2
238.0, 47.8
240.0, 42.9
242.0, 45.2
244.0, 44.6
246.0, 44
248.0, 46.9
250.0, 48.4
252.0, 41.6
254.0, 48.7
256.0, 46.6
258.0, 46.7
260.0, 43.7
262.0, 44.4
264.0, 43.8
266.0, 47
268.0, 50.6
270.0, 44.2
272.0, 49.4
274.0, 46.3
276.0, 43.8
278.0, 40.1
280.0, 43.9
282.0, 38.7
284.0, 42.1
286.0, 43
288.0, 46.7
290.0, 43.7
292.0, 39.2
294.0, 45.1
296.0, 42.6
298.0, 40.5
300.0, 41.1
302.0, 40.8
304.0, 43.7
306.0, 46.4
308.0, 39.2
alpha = 42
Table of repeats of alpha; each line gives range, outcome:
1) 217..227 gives 42.9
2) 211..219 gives 42.8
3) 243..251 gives 46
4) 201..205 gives 47.1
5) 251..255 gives 45.2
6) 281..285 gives 40.4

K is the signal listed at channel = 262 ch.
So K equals 44.4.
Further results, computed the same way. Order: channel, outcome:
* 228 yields 42.2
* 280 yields 43.9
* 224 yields 41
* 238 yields 47.8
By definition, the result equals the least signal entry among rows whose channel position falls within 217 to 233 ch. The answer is 40.4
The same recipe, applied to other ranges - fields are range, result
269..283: 38.7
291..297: 39.2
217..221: 43.3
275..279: 40.1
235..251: 42.9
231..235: 42.1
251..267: 41.6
